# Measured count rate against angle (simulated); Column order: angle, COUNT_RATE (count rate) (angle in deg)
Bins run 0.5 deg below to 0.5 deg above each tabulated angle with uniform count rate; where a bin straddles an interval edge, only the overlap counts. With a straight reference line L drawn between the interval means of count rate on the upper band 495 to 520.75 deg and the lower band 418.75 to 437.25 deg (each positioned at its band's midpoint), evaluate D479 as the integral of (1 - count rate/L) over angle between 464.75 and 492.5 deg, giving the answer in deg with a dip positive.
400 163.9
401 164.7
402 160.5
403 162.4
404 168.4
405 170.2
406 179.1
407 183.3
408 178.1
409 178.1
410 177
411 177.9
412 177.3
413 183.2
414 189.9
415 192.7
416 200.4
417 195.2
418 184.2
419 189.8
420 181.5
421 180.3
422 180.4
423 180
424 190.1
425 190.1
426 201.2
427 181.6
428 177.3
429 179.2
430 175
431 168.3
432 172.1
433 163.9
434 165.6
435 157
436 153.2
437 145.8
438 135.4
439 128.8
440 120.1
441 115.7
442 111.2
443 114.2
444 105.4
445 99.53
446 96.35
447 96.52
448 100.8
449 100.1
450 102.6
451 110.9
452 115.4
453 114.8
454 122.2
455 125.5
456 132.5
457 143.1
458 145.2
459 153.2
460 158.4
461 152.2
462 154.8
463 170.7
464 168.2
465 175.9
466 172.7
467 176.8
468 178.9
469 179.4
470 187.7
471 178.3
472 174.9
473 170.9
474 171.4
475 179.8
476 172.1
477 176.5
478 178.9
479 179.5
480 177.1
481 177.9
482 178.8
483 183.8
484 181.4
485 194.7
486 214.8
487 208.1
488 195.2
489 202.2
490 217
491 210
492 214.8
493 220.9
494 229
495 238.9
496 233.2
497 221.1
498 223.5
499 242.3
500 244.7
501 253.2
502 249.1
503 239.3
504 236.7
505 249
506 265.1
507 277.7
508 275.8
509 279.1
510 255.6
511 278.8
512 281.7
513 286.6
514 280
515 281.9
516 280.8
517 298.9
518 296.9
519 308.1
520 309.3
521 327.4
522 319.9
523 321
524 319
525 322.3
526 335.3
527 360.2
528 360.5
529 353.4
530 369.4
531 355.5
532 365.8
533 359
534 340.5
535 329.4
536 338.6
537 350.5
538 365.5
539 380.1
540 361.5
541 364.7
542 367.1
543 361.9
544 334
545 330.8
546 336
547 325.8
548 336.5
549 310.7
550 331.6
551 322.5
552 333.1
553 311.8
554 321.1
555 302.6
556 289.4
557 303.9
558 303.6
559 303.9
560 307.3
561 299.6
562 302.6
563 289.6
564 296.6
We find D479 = 5.6 deg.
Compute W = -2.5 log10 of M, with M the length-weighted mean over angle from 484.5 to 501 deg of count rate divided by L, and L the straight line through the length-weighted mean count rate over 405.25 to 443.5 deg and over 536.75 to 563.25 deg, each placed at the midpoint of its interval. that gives 0.163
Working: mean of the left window 170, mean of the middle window 220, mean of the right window 328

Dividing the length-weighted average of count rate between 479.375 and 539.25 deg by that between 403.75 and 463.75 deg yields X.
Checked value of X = 1.77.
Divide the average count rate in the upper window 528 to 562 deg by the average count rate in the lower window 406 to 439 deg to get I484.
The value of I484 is 1.89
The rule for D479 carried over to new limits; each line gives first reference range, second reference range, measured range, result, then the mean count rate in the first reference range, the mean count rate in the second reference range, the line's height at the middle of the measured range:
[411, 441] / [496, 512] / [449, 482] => 8.7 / 173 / 253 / 213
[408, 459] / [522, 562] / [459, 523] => 7.5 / 153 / 335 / 249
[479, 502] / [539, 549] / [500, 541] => -3.2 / 212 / 346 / 287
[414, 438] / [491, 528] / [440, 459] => 8.3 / 178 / 274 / 205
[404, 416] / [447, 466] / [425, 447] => 1.5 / 181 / 136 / 156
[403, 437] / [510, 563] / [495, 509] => 1.7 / 179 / 325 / 281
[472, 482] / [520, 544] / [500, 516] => 0.4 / 176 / 348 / 273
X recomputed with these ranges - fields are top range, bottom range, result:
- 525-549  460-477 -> 2.03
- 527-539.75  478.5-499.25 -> 1.72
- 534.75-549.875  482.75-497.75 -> 1.64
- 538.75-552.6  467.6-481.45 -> 1.93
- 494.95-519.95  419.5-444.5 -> 1.66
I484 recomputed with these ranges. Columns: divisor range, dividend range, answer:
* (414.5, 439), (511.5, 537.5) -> 1.85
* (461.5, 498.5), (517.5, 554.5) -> 1.77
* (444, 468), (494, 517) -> 1.92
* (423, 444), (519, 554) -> 2.18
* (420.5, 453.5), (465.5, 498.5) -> 1.35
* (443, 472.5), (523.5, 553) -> 2.45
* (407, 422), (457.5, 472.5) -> 0.91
